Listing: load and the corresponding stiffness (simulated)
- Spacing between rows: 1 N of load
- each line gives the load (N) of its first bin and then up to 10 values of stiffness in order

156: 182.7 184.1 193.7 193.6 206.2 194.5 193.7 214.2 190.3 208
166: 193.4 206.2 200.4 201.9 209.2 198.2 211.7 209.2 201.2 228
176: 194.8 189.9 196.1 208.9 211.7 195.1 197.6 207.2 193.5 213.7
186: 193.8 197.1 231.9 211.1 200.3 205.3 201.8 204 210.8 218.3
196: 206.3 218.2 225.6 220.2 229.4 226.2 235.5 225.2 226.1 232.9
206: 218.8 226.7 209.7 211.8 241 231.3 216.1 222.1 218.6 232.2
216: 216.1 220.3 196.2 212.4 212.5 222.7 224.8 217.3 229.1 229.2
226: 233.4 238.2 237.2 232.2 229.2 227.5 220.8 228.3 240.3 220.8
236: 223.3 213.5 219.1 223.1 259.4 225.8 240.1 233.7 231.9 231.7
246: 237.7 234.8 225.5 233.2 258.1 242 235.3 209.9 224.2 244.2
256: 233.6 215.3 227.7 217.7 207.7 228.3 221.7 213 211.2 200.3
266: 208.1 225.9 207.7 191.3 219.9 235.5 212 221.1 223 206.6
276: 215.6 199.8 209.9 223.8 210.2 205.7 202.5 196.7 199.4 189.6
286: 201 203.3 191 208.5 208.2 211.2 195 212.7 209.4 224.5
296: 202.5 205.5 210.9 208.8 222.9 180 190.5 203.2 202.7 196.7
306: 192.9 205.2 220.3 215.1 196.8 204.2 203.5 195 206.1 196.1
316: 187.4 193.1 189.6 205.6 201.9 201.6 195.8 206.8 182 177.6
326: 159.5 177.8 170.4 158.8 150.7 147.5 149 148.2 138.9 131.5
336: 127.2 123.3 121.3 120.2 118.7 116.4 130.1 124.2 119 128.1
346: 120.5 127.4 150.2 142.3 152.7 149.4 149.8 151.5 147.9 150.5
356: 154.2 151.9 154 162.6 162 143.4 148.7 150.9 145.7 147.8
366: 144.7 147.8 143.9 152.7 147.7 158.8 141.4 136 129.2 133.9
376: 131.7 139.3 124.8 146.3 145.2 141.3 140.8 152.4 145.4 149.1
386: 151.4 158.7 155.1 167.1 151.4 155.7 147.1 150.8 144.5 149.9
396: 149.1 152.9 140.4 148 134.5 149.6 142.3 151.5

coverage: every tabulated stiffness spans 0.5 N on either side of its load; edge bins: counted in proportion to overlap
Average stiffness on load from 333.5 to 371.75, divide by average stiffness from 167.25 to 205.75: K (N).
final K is 0.67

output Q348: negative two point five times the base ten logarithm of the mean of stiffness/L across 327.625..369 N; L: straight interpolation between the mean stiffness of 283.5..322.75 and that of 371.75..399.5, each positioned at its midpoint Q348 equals 0.20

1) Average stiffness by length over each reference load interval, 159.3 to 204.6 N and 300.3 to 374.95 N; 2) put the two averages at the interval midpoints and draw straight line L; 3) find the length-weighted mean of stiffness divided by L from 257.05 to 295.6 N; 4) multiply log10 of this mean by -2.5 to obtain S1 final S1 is -0.17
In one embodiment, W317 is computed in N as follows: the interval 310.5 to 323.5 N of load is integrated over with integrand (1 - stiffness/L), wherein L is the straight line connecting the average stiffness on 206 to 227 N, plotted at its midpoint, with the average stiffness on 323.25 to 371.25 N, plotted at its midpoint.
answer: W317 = -2.9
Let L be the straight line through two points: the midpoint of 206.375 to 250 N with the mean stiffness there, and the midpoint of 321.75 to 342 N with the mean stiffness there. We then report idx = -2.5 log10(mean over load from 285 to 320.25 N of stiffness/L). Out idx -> -0.18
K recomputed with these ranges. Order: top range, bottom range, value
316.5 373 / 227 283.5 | 0.68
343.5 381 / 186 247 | 0.65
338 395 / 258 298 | 0.68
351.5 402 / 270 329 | 0.73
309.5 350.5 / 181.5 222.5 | 0.74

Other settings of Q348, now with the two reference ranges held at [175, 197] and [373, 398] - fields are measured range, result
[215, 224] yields -0.12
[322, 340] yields 0.07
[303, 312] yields -0.20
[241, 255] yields -0.24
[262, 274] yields -0.18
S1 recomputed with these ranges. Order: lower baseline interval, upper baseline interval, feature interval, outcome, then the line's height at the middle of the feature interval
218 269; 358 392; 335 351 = 0.28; 166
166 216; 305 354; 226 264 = -0.18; 194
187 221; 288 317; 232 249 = -0.09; 213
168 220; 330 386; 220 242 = -0.16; 197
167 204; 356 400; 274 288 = -0.15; 179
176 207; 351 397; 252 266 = -0.17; 188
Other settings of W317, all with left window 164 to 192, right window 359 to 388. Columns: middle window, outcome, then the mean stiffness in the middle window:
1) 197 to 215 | -2.67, 225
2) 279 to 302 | -4.64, 205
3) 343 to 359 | 0.93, 143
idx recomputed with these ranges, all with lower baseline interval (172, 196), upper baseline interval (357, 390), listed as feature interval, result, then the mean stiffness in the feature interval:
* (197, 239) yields -0.15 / 224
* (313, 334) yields -0.11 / 180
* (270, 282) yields -0.21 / 215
